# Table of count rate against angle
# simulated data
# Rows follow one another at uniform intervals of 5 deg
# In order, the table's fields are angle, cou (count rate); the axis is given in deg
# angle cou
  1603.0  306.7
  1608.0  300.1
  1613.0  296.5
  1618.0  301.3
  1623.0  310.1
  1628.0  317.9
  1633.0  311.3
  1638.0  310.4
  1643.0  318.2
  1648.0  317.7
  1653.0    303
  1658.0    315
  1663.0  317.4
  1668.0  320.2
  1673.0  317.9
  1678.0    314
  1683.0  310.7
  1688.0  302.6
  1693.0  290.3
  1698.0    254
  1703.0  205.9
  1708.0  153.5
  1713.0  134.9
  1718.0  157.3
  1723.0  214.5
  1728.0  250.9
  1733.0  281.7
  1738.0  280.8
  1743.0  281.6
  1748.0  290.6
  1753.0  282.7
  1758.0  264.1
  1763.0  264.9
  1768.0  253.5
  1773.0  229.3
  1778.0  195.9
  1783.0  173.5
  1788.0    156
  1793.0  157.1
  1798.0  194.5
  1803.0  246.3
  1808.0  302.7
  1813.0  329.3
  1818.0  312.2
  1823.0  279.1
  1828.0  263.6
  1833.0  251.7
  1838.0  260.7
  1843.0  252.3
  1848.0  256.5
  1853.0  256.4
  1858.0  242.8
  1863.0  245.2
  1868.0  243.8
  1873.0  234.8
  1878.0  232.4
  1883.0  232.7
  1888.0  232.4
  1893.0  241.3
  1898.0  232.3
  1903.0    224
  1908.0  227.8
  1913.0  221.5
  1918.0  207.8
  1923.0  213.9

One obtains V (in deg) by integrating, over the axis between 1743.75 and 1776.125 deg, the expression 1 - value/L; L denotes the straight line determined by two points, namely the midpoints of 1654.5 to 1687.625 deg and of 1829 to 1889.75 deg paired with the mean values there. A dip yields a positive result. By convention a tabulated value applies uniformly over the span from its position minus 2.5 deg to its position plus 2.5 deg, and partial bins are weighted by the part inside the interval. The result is 2.1 deg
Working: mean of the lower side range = 315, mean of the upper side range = 246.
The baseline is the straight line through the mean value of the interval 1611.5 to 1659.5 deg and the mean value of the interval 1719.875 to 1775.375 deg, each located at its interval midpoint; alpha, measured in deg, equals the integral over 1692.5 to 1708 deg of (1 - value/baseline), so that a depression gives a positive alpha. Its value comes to 2.93 deg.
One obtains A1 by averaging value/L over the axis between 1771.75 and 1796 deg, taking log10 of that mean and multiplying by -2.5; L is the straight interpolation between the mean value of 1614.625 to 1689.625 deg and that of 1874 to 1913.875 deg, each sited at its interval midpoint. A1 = 0.433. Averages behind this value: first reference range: 312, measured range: 180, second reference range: 231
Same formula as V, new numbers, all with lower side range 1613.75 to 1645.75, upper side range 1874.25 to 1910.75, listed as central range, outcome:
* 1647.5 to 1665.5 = -0.6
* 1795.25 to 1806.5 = 1.4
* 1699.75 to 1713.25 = 5.3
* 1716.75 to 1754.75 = 2.8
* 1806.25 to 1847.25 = -4.6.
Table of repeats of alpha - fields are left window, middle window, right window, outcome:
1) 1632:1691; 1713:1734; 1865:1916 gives 5.7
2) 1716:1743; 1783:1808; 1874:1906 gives 4.2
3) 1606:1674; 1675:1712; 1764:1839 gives 4.0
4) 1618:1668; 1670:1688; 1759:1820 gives -1.2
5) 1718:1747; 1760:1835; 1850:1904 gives 1.9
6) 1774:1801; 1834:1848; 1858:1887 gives -2.6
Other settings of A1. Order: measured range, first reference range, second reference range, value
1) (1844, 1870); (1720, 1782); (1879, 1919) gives -0.060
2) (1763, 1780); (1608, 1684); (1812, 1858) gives 0.217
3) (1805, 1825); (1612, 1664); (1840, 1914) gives -0.183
